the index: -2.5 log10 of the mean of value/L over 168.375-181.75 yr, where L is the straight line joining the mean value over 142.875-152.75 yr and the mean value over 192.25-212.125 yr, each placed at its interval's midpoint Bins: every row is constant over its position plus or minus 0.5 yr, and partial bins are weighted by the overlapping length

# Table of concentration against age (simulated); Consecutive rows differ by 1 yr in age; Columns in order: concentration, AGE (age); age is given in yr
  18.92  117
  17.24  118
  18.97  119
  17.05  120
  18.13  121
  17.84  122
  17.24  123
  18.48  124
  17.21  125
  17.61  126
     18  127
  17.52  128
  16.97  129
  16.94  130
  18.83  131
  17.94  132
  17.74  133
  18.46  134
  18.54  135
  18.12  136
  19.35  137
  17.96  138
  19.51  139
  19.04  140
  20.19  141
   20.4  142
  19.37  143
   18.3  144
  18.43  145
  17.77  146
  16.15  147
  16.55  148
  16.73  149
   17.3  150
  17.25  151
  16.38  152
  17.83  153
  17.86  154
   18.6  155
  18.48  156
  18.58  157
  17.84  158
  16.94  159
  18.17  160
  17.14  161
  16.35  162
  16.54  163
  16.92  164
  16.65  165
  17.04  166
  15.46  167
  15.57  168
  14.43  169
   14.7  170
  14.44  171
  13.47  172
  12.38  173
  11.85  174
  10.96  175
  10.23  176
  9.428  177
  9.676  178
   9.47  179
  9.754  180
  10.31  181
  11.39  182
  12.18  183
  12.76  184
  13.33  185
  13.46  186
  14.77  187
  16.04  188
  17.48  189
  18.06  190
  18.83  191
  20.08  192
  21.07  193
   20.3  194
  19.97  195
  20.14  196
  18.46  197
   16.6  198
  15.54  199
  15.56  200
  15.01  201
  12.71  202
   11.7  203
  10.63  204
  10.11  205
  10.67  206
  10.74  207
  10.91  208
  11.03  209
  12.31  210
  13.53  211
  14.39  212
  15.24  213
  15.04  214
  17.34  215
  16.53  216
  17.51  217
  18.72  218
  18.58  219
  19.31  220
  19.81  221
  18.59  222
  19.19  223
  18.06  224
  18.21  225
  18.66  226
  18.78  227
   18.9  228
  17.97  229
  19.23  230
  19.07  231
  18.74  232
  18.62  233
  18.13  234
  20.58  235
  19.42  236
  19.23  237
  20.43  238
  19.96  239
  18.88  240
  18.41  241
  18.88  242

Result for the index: 0.346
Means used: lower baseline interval 17.4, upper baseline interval 14.6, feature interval 11.7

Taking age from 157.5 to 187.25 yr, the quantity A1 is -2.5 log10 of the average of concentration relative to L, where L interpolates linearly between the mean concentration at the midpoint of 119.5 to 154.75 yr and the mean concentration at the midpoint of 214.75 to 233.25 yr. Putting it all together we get 0.302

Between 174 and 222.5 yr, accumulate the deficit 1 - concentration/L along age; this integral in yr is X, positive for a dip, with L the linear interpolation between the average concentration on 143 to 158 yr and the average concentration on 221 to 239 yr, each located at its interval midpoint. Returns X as 9.95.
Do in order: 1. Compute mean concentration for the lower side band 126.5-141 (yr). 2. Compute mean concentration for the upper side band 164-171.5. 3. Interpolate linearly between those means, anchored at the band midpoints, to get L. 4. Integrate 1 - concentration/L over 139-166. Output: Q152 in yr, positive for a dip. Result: -1.6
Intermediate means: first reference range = 18.3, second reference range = 15.6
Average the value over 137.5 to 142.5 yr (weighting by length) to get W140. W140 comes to 19.4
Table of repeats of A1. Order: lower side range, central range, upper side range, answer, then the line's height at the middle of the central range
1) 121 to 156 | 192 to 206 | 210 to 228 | 0.105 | 17.5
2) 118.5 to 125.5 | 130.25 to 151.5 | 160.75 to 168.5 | -0.064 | 17.2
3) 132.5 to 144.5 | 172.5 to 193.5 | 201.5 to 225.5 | 0.220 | 16.6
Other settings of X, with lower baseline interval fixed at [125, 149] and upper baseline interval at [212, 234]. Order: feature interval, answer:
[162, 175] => 2.4 yr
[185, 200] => 0.4 yr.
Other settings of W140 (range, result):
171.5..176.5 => 11.8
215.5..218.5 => 17.6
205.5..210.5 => 11.1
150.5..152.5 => 16.8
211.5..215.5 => 15.5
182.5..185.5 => 12.8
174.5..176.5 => 10.6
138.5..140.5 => 19.3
